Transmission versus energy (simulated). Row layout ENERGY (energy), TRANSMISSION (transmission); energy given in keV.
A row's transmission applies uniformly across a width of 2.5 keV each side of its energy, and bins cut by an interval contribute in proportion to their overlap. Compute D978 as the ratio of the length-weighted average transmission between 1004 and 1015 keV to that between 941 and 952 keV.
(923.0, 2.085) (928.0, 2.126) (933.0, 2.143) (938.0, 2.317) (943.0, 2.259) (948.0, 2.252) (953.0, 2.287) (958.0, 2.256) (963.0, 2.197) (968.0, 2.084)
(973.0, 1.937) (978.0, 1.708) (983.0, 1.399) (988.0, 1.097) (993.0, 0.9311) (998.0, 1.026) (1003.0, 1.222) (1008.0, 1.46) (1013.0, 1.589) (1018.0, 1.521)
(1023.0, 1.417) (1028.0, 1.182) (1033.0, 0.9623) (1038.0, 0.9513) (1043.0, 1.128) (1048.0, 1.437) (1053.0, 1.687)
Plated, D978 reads 0.66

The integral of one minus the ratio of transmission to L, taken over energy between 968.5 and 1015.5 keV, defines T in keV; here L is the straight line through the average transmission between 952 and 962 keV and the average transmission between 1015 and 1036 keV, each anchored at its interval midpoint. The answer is 9.3 keV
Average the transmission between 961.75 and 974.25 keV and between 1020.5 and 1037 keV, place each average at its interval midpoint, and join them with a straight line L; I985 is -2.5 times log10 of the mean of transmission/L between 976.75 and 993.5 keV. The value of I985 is 0.38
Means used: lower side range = 2.07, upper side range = 1.17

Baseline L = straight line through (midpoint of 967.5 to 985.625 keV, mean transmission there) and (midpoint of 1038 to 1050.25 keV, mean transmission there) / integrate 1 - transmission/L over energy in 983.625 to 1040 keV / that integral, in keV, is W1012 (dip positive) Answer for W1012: 9.0 keV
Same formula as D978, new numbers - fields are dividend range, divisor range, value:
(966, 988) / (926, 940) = 0.77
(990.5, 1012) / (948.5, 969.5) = 0.54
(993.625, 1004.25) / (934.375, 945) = 0.47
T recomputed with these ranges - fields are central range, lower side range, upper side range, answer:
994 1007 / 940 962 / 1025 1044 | 3.4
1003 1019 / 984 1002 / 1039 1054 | -4.3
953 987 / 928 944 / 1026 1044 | -1.7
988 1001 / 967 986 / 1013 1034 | 4.7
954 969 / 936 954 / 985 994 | -3.2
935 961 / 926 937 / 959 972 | -1.5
